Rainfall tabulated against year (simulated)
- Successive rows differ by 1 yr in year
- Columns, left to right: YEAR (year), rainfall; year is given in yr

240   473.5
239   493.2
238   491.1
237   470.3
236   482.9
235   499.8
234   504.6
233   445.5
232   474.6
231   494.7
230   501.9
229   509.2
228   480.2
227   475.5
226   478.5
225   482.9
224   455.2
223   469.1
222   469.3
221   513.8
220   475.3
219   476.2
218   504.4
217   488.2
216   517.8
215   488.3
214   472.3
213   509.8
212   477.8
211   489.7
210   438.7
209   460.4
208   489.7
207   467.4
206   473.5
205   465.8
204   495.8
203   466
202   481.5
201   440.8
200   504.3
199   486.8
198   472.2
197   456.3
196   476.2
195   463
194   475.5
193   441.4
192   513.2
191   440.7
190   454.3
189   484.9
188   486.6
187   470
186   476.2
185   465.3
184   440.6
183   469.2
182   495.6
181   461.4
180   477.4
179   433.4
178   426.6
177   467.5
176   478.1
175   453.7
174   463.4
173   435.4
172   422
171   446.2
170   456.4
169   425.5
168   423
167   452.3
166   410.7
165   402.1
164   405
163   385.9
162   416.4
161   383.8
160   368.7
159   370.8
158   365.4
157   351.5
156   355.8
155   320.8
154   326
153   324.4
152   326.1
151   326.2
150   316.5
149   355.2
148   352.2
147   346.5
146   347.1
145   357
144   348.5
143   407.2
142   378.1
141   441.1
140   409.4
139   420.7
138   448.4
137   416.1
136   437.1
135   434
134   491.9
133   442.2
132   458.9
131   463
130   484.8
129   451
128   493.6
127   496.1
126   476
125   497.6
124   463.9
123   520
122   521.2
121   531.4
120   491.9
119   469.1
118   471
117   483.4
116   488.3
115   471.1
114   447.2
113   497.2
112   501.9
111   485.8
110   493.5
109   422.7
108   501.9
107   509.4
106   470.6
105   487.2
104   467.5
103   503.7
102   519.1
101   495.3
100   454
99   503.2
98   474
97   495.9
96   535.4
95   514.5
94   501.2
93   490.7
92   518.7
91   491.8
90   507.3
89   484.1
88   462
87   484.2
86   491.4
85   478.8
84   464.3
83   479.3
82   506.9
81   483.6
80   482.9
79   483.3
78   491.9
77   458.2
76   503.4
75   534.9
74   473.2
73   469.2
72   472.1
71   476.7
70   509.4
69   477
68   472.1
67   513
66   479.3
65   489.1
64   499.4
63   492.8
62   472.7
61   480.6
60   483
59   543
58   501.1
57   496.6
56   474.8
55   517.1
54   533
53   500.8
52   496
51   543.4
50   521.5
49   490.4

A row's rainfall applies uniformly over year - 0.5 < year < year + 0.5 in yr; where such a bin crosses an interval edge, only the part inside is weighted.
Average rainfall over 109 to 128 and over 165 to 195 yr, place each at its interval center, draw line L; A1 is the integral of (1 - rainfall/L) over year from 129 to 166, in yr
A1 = 6.5 yr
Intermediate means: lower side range 488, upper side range 456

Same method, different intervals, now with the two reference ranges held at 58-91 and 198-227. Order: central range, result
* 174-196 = 0.72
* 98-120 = 0.12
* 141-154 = 3.55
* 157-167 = 1.90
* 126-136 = 0.36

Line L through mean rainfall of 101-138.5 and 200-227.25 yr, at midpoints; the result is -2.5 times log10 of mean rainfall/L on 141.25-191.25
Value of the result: 0.17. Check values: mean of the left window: 479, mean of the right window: 479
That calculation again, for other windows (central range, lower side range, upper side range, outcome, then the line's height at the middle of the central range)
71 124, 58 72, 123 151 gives -0.07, 461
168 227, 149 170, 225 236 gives -0.09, 434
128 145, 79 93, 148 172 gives -0.05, 414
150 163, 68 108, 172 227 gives 0.33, 479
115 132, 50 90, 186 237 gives 0.00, 487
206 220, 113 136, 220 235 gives 0.00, 482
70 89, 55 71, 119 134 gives 0.01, 491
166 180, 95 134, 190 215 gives 0.08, 477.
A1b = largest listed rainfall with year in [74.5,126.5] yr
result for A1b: 535.4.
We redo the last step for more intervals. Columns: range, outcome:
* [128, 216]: 517.8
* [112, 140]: 531.4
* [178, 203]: 513.2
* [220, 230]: 513.8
